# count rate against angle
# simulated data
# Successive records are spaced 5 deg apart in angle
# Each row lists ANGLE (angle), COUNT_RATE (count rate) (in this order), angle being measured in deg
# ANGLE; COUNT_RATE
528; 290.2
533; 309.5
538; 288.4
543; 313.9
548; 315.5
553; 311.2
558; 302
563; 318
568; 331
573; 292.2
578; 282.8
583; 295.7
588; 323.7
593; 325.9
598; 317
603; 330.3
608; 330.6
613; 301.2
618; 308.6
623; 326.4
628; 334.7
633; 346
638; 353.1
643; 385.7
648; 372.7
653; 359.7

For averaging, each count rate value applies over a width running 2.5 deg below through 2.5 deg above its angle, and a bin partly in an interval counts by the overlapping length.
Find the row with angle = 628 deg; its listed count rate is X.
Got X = 334.7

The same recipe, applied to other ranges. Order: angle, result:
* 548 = 315.5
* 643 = 385.7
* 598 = 317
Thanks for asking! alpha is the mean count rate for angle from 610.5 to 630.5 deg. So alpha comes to 318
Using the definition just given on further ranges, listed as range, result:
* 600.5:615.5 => 321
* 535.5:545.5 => 301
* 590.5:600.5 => 321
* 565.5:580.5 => 302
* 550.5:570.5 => 316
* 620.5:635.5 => 336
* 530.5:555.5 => 308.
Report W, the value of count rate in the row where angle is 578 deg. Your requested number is 282.8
